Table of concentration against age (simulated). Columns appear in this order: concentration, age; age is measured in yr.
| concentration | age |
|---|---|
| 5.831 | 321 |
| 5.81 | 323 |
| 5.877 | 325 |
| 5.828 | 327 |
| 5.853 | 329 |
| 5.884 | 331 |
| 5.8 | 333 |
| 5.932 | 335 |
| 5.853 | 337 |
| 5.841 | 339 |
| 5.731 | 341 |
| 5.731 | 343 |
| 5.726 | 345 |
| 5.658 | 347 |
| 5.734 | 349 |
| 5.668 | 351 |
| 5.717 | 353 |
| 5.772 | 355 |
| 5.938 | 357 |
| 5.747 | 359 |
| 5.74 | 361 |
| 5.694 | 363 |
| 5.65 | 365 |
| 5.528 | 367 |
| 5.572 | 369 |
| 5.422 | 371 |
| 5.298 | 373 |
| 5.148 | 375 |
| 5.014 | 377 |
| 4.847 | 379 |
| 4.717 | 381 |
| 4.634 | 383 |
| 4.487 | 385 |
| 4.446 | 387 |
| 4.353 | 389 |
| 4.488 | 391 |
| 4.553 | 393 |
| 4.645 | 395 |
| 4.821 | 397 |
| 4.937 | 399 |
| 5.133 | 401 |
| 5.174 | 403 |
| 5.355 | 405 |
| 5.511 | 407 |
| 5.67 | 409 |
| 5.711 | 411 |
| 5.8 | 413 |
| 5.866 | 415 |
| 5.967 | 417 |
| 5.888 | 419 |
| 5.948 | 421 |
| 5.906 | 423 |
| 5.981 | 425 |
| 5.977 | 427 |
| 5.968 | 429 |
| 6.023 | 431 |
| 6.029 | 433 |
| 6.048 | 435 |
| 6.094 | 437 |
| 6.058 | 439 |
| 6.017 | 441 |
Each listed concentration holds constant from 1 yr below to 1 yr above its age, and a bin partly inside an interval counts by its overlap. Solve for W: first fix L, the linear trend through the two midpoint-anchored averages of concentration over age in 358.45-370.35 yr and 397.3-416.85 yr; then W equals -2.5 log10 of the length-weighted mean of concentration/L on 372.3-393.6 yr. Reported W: 0.179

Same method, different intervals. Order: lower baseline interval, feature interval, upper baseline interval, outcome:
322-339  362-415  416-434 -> 0.159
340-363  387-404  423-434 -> 0.233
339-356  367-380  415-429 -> 0.110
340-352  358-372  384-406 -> -0.055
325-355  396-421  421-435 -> 0.083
